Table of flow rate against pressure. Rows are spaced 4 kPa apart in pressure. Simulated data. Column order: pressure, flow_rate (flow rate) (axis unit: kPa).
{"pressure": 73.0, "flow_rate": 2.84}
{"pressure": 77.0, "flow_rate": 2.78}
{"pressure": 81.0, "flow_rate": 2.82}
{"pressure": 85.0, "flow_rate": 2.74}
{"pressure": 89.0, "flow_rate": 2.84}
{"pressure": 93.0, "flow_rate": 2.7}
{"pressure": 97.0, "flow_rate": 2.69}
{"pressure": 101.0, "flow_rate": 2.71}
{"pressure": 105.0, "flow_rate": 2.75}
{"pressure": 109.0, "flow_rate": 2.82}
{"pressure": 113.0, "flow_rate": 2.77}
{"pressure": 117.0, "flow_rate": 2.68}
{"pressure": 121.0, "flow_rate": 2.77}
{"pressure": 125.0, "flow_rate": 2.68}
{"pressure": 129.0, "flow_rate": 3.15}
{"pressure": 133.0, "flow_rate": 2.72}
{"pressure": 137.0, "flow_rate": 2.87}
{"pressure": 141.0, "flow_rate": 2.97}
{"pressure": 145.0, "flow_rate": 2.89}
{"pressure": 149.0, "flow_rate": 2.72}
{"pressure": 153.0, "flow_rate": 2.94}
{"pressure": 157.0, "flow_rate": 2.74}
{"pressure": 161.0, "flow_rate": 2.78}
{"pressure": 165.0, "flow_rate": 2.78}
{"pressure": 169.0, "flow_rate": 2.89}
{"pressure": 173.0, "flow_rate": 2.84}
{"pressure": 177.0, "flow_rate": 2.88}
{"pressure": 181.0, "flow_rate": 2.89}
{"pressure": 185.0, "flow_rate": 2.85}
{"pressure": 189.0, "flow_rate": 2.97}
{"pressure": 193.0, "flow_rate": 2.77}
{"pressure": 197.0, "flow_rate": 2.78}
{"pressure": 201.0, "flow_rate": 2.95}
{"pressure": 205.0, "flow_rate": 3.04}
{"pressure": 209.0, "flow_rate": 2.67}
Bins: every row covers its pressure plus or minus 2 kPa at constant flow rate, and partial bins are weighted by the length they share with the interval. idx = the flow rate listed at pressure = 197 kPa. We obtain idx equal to 2.78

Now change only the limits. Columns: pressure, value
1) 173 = 2.84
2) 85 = 2.74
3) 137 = 2.87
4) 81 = 2.82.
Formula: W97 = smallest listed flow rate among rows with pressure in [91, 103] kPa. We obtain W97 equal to 2.69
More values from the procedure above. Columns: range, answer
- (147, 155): 2.72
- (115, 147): 2.68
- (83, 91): 2.74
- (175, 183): 2.88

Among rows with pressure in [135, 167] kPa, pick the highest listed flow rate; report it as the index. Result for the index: 2.97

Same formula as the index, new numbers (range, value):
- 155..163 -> 2.78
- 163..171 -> 2.89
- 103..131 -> 3.15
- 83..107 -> 2.84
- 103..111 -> 2.82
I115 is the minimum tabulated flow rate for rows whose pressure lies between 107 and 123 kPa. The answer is 2.68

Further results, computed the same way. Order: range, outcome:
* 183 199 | 2.77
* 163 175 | 2.78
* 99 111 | 2.71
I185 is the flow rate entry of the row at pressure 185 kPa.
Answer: 2.85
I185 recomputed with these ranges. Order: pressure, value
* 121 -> 2.77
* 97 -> 2.69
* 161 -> 2.78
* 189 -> 2.97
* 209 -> 2.67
